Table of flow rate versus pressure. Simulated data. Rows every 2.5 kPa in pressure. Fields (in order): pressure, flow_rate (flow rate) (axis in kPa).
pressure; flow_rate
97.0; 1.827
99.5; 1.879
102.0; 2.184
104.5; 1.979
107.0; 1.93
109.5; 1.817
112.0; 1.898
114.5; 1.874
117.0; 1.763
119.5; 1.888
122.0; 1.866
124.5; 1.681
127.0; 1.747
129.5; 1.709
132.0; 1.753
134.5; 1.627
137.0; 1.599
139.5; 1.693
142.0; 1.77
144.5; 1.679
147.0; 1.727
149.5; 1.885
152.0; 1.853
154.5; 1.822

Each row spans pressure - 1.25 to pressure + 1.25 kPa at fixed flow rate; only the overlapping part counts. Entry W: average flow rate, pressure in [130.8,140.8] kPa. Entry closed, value 1.67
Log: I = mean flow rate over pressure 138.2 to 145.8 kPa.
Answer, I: 1.71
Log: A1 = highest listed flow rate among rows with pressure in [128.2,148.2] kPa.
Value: 1.77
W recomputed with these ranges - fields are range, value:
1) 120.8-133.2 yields 1.75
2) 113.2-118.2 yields 1.82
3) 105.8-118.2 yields 1.86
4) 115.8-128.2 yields 1.79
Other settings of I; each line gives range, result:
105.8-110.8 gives 1.87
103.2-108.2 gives 1.96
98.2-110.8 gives 1.96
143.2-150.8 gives 1.76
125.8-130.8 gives 1.73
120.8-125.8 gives 1.77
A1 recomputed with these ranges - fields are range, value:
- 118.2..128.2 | 1.888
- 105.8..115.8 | 1.93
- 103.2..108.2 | 1.979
